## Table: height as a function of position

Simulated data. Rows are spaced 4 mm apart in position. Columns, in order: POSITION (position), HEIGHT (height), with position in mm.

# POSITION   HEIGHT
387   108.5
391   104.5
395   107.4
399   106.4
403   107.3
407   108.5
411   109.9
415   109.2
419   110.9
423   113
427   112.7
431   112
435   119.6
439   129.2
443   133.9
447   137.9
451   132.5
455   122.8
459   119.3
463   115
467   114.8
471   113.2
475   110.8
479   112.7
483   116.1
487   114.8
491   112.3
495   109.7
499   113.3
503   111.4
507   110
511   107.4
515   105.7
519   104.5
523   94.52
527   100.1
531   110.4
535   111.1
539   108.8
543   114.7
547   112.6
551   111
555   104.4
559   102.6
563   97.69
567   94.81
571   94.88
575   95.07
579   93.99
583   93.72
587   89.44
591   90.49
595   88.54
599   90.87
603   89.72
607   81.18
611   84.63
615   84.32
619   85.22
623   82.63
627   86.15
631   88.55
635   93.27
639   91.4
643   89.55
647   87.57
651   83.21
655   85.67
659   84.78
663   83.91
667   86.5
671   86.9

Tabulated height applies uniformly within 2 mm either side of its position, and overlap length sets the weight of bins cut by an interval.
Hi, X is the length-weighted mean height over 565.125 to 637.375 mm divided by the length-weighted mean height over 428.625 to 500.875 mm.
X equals 0.75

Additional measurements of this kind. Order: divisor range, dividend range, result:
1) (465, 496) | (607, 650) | 0.77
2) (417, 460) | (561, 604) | 0.76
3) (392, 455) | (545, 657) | 0.79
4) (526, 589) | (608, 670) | 0.85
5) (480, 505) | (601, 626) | 0.75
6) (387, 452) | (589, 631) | 0.75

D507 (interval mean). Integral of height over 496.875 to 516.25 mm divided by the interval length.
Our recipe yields 110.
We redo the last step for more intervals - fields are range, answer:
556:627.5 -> 90.6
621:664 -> 87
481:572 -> 107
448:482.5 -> 118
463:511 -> 113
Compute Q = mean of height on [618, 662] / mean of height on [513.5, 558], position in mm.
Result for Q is 0.8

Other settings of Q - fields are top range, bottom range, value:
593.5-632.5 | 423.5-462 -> 0.70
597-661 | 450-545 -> 0.78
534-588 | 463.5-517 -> 0.91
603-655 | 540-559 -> 0.79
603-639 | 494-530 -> 0.81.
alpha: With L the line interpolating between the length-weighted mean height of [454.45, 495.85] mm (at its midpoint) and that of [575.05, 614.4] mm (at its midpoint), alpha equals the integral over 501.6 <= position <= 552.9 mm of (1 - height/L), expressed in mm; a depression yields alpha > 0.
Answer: -2.2 mm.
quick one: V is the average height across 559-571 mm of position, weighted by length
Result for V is 97.1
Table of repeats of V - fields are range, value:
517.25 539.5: 105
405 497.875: 117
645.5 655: 85.3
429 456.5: 127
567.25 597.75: 92.4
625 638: 89.5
